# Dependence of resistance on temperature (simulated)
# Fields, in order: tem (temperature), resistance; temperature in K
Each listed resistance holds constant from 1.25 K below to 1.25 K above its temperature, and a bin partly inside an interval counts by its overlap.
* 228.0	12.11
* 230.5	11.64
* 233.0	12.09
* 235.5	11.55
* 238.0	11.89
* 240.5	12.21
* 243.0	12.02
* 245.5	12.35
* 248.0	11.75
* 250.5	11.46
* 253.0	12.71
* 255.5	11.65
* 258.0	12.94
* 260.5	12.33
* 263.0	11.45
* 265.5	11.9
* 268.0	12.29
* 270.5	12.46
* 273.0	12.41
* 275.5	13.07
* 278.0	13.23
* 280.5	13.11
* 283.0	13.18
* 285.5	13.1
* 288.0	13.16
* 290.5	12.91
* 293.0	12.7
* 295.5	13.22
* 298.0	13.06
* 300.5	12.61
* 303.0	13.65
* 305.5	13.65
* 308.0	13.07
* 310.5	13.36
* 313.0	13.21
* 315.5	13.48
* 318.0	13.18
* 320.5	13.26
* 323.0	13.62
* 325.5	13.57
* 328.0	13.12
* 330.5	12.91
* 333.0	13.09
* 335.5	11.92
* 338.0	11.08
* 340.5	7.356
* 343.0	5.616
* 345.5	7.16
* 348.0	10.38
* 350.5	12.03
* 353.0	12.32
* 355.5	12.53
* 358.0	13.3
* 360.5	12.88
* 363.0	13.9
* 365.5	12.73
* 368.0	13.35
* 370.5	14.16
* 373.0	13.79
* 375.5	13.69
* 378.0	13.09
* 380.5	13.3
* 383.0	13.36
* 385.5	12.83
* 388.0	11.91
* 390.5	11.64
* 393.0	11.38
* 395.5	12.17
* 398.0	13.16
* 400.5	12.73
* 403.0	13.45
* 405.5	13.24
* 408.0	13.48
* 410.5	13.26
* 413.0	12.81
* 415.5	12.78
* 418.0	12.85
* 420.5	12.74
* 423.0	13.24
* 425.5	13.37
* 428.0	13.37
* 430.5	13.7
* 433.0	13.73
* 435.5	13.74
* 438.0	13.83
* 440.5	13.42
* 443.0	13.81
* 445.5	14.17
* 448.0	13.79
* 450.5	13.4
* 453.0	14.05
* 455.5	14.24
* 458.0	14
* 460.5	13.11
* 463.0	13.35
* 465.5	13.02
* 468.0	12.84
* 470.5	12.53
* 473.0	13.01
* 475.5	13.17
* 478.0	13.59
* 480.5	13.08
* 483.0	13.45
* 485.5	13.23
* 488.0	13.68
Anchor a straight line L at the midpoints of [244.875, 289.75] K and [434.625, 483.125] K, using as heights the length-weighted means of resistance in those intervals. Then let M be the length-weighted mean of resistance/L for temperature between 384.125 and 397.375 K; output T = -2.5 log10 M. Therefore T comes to 0.09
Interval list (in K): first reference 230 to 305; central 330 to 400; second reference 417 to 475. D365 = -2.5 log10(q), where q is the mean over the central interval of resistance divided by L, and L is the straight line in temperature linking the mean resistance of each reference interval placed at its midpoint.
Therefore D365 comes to 0.09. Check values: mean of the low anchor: 12.5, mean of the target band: 12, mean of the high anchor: 13.4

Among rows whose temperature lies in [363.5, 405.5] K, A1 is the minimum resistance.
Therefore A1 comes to 11.38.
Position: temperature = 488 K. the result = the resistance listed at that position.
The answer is 13.68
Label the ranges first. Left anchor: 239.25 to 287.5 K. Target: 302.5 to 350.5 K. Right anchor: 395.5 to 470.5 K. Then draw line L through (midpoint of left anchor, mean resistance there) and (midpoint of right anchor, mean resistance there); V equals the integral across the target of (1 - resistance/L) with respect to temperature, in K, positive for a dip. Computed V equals 3.20 K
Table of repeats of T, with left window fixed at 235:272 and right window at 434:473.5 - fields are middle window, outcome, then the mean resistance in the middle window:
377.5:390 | 0.018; 12.8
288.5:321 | -0.062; 13.2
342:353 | 0.348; 9.27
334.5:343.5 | 0.350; 9.19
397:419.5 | 0.010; 13.1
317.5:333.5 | -0.056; 13.3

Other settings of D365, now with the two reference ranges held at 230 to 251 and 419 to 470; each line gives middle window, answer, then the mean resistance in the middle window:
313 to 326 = -0.07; 13.4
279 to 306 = -0.07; 13.1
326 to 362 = 0.14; 11.2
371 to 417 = 0.02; 12.9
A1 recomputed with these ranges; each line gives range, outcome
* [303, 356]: 5.616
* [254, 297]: 11.45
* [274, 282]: 13.07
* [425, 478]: 12.53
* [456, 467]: 13.02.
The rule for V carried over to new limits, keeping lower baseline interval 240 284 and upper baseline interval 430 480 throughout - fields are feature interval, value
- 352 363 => 0.0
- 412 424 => 0.4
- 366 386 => -0.6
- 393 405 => 0.4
